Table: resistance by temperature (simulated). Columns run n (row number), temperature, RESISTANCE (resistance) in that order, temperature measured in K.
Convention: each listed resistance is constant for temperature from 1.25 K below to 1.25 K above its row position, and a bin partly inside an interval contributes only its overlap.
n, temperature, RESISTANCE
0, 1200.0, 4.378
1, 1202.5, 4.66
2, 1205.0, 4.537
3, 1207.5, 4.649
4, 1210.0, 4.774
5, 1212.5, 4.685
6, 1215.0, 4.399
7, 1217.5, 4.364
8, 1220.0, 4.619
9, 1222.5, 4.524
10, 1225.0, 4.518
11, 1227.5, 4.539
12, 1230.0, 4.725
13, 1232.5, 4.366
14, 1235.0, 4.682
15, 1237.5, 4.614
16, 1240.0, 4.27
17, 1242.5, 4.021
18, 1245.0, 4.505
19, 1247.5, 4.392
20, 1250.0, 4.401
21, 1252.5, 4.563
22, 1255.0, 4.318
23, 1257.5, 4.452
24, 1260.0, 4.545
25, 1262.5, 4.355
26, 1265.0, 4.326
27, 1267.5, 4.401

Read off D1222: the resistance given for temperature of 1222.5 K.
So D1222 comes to 4.524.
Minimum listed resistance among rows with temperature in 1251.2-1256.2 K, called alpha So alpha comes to 4.318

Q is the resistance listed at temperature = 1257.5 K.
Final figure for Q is 4.452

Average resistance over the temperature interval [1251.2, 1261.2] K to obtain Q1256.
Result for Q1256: 4.47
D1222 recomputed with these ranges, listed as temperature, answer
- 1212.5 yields 4.685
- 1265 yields 4.326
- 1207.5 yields 4.649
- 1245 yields 4.505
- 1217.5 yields 4.364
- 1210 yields 4.774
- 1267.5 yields 4.401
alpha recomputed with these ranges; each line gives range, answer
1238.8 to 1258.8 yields 4.021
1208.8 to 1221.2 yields 4.364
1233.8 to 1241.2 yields 4.27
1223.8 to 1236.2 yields 4.366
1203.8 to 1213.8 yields 4.537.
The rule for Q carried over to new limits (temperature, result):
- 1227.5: 4.539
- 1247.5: 4.392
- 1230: 4.725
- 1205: 4.537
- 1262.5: 4.355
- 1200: 4.378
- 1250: 4.401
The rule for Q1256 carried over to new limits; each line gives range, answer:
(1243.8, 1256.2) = 4.44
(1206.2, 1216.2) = 4.63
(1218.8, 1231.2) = 4.58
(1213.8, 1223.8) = 4.48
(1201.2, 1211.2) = 4.65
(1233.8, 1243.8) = 4.4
